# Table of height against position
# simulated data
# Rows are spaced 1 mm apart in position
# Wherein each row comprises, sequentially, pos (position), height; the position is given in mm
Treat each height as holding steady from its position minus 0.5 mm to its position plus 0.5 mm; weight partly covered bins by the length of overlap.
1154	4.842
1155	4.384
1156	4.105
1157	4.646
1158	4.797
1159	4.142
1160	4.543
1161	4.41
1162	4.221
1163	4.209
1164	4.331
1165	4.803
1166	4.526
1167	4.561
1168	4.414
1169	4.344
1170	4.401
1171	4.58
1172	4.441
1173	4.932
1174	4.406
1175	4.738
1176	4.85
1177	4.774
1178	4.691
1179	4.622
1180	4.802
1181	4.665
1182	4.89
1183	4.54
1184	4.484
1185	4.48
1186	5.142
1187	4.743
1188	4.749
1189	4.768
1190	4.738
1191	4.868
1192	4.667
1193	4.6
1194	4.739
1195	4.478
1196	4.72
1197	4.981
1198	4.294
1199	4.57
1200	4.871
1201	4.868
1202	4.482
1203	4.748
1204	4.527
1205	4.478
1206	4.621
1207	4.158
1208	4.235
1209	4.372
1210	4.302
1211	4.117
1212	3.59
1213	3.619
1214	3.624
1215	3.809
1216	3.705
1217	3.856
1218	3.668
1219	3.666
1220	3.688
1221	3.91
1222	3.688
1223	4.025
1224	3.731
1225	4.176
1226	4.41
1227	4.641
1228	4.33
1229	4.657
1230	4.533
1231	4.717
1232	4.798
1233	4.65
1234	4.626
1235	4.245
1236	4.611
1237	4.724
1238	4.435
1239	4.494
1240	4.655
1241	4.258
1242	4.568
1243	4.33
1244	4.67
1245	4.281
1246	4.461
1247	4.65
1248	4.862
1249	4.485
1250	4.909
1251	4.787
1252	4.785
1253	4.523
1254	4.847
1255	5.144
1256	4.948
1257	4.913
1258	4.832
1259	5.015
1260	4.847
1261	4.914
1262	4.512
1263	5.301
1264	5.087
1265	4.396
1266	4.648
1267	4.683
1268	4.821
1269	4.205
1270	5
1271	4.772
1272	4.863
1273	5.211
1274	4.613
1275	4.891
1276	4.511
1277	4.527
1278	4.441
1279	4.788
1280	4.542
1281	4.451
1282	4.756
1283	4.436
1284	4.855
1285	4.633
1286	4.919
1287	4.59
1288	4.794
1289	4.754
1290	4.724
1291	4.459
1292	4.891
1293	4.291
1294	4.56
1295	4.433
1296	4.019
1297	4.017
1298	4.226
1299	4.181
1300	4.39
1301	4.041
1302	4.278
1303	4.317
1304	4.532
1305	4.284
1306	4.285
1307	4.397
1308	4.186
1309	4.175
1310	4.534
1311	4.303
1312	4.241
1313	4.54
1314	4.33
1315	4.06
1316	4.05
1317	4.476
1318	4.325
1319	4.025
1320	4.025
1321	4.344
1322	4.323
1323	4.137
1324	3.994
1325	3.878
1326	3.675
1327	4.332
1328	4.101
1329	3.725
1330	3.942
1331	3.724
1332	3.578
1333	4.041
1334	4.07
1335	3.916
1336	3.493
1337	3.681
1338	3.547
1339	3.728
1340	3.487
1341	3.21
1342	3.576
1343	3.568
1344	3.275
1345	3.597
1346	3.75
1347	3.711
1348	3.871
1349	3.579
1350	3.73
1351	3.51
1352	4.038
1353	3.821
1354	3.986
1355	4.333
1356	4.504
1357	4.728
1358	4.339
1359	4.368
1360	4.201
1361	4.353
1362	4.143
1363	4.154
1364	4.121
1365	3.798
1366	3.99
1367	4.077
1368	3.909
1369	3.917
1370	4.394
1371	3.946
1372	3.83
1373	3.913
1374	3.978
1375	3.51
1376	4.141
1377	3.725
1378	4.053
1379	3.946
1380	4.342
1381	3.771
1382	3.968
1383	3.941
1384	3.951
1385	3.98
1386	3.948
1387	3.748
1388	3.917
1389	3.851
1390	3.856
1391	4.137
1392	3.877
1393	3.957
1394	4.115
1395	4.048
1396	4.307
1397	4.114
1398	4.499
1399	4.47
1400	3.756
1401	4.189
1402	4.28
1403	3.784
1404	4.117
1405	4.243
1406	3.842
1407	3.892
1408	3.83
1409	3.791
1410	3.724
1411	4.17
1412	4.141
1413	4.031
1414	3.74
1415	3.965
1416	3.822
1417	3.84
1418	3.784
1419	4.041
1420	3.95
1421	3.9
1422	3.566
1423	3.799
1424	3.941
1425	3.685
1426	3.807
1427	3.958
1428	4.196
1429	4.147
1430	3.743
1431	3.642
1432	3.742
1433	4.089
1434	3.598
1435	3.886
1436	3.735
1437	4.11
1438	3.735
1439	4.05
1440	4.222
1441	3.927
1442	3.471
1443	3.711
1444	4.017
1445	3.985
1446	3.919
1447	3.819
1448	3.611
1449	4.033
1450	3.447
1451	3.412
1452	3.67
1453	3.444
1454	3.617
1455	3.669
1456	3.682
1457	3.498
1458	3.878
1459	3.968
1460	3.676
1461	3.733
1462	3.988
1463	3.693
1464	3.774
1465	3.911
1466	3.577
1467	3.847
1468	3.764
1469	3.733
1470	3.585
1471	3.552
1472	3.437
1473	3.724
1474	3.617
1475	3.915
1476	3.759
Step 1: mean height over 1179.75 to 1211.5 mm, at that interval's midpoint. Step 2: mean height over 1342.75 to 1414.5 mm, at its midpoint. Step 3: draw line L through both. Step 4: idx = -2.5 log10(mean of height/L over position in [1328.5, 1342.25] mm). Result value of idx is 0.12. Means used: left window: 4.61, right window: 3.99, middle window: 3.7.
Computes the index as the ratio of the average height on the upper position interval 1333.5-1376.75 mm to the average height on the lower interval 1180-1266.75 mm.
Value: 0.87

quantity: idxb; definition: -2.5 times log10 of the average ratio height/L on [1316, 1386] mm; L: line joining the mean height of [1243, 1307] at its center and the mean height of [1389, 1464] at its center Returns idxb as 0.08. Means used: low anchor 4.63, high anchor 3.89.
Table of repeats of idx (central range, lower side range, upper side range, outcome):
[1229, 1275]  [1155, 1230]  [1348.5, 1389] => -0.10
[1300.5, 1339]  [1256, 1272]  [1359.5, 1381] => 0.08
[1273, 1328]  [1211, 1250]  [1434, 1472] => -0.07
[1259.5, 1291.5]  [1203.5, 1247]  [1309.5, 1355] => -0.15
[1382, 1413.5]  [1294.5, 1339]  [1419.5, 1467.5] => -0.03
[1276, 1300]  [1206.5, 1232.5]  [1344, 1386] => -0.13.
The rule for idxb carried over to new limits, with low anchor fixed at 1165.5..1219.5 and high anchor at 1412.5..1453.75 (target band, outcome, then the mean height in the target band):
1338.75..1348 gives 0.146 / 3.56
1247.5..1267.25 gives -0.125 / 4.82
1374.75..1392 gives 0.009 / 3.93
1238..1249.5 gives -0.044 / 4.52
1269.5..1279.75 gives -0.121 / 4.76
